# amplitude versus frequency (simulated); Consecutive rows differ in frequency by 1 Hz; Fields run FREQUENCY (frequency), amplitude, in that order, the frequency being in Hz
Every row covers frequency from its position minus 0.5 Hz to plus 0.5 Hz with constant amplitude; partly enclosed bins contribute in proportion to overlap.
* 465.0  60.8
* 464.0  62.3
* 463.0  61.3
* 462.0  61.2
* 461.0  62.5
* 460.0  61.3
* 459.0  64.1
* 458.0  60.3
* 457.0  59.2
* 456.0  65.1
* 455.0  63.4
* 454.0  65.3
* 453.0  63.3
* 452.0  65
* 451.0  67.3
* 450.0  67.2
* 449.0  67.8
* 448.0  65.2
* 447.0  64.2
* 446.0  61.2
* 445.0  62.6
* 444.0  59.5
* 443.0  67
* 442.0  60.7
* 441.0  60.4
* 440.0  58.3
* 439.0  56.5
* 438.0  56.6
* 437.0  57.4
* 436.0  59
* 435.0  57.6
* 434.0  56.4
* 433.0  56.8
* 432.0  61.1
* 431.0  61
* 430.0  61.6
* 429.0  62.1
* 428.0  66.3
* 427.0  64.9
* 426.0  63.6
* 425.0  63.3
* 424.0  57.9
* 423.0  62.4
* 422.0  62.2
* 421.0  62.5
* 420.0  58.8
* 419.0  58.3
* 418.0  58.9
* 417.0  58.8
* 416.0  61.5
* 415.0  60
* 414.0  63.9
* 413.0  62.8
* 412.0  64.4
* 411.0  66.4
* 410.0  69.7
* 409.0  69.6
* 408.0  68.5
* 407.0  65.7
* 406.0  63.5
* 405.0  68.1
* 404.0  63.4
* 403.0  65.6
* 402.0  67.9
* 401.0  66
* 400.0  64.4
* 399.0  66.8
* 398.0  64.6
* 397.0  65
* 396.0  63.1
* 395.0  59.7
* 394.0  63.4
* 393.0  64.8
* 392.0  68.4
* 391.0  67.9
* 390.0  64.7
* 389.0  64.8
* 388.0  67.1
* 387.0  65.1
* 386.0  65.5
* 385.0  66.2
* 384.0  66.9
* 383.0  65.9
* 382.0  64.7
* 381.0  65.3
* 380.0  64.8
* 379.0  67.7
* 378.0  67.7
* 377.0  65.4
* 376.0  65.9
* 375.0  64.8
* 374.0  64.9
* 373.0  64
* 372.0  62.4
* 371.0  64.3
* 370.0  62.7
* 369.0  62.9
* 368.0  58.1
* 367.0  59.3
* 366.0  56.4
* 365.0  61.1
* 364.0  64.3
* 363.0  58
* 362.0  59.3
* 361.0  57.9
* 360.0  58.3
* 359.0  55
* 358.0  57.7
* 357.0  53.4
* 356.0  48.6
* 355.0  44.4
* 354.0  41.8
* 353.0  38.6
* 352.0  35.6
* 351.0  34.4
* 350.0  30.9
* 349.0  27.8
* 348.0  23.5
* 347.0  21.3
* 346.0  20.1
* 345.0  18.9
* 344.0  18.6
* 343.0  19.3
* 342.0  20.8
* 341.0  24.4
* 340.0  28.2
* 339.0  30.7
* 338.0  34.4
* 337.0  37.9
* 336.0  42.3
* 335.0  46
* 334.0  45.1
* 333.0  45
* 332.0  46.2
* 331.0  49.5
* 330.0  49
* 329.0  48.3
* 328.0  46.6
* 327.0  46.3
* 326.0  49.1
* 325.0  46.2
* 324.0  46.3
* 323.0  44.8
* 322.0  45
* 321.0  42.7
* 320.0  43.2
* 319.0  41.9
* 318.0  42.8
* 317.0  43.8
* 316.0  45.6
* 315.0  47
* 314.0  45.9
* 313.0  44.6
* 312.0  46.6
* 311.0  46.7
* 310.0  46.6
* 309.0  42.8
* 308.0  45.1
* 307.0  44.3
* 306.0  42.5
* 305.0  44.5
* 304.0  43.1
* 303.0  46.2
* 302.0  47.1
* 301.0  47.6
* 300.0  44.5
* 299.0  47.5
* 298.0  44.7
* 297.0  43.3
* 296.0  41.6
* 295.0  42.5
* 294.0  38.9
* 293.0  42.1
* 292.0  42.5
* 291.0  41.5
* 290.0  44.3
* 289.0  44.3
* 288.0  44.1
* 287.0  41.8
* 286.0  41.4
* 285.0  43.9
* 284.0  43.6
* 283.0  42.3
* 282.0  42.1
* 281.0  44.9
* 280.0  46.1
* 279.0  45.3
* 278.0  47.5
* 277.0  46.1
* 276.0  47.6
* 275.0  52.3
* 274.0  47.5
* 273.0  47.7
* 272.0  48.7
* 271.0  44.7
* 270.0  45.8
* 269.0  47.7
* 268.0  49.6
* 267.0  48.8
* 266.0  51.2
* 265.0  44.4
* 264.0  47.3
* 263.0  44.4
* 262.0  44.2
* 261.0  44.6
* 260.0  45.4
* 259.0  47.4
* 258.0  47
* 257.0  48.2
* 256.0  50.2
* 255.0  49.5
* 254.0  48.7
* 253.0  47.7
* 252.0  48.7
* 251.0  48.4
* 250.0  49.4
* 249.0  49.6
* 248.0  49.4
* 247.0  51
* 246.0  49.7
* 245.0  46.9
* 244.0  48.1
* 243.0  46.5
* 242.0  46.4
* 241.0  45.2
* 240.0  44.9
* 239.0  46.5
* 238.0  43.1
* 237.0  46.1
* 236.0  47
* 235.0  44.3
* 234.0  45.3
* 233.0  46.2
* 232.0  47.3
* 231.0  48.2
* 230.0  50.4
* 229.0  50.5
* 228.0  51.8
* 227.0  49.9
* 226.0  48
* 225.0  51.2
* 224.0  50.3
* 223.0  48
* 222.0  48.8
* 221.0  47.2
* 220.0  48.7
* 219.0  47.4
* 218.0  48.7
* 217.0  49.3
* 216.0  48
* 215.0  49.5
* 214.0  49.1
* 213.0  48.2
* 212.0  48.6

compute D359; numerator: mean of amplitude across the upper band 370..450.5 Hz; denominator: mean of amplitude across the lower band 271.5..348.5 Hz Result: 1.52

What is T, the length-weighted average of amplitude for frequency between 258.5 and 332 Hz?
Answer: 45.3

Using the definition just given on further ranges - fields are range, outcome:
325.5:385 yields 48.5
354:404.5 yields 62.5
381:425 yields 64.3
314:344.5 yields 40.7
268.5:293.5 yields 45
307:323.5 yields 44.7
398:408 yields 65.8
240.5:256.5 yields 48.5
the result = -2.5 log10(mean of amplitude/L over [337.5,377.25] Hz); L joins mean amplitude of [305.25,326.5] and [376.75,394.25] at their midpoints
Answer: 0.26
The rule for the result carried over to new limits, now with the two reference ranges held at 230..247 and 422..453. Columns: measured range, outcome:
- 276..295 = 0.15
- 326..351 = 0.49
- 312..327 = 0.17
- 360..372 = -0.08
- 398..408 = -0.12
